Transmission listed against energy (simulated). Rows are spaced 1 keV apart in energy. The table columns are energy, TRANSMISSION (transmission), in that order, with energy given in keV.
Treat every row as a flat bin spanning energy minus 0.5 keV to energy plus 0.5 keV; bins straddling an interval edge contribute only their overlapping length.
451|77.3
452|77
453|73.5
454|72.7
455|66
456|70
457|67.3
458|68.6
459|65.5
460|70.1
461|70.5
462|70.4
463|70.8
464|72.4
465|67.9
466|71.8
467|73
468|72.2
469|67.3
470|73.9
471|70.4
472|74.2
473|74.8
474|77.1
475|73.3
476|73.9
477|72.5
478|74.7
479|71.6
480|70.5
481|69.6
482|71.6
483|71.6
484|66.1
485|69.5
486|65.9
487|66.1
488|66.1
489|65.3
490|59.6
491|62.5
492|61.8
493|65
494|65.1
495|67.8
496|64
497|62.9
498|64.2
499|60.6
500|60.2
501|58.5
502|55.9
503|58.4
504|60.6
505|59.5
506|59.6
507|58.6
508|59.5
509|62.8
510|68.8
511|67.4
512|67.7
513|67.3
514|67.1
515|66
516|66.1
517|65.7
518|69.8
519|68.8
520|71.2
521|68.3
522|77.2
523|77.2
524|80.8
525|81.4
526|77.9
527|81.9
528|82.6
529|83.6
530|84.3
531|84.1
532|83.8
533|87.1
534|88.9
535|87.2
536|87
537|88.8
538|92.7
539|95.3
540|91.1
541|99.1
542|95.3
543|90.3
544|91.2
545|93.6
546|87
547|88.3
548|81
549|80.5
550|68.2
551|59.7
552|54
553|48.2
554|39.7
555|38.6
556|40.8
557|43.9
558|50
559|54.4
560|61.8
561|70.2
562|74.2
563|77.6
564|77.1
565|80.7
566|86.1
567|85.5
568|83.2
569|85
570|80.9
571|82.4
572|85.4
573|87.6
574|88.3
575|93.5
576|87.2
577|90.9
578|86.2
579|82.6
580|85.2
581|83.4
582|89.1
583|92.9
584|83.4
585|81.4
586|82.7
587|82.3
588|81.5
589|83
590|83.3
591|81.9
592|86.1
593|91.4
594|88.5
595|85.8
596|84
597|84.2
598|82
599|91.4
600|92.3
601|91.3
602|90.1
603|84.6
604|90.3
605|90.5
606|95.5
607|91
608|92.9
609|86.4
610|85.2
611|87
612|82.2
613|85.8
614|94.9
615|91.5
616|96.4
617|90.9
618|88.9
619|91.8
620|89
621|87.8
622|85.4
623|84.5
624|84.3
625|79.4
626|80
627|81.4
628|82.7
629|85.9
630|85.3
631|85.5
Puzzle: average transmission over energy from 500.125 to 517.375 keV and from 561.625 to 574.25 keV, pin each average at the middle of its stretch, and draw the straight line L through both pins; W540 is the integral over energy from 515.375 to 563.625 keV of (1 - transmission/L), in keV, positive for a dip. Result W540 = -1.8 keV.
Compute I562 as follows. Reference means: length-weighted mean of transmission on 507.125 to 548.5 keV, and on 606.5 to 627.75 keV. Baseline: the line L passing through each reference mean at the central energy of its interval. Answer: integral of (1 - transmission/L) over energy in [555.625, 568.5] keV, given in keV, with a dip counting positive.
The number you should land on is 2.2 keV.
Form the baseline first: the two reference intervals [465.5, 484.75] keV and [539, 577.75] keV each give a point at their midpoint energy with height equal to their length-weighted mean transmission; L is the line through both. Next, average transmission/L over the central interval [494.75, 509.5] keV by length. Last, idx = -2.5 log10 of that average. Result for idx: 0.20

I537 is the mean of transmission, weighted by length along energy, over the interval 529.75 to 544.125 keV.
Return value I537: 89.8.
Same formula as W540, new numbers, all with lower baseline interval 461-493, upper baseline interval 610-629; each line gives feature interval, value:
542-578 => 2.4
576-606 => -1.1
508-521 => 1.3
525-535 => -1.0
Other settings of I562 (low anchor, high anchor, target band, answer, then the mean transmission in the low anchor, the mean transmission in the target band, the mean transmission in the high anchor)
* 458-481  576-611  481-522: 5.8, 71.6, 64.8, 86.9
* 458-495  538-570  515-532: -1.0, 69.5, 76.2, 73.7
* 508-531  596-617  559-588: 0.2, 72.9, 82.6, 89.2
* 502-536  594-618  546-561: 3.7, 72.4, 59.2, 89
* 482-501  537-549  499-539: 3.2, 64.7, 72.8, 90.8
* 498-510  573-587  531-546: -3.8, 60.1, 90.5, 86.6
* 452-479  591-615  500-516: 3.0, 71.4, 62.6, 88.3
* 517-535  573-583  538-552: -0.5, 79.2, 85.3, 87.7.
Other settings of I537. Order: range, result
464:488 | 71.2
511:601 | 79.1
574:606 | 86.7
